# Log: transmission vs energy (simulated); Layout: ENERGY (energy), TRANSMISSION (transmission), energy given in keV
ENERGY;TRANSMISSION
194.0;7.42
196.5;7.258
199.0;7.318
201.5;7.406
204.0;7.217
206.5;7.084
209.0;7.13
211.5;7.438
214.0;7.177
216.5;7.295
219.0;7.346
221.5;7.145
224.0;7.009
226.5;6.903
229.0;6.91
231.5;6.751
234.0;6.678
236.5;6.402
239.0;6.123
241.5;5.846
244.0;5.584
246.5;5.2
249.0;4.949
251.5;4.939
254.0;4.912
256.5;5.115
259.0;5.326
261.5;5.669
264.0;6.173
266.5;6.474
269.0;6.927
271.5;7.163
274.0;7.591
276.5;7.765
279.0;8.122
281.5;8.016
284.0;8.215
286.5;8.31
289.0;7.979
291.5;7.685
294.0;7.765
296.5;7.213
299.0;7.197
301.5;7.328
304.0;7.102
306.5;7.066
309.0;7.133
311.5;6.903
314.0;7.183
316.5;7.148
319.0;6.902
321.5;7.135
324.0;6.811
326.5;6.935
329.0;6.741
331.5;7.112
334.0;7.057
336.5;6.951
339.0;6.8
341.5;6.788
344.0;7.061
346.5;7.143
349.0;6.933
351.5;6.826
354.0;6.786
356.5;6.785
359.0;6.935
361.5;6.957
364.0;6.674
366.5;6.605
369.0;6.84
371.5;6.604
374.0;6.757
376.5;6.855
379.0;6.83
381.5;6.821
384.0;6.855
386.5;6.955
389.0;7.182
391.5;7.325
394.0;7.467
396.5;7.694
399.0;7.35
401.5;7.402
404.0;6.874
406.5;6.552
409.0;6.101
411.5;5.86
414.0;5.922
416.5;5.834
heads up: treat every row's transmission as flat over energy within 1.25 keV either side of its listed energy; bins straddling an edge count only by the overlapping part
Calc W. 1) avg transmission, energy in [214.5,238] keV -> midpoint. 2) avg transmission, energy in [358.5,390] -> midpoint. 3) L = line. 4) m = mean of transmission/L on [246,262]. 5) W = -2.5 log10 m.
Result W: 0.32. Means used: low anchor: 6.94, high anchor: 6.83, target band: 5.13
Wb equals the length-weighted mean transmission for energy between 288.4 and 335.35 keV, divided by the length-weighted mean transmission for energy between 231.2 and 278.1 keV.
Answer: 1.18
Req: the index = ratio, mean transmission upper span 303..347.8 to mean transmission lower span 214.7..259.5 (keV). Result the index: 1.1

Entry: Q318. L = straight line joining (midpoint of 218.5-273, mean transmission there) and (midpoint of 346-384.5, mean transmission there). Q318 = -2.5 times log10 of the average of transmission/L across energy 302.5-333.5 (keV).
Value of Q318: -0.07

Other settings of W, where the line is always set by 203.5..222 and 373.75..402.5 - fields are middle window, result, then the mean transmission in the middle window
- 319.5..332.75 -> 0.03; 6.94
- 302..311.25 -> 0.01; 7.1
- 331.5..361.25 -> 0.04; 6.92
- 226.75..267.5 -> 0.23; 5.84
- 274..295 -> -0.11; 7.96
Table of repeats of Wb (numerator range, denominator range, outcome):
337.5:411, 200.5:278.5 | 1.06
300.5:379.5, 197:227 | 0.96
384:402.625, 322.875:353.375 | 1.05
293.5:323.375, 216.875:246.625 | 1.09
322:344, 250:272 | 1.19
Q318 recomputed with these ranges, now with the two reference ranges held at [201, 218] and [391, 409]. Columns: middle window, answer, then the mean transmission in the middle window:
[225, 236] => 0.07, 6.79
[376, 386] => 0.05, 6.85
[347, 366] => 0.05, 6.84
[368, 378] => 0.06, 6.76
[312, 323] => 0.02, 7.07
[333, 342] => 0.04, 6.9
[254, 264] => 0.31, 5.41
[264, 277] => 0.02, 7.05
